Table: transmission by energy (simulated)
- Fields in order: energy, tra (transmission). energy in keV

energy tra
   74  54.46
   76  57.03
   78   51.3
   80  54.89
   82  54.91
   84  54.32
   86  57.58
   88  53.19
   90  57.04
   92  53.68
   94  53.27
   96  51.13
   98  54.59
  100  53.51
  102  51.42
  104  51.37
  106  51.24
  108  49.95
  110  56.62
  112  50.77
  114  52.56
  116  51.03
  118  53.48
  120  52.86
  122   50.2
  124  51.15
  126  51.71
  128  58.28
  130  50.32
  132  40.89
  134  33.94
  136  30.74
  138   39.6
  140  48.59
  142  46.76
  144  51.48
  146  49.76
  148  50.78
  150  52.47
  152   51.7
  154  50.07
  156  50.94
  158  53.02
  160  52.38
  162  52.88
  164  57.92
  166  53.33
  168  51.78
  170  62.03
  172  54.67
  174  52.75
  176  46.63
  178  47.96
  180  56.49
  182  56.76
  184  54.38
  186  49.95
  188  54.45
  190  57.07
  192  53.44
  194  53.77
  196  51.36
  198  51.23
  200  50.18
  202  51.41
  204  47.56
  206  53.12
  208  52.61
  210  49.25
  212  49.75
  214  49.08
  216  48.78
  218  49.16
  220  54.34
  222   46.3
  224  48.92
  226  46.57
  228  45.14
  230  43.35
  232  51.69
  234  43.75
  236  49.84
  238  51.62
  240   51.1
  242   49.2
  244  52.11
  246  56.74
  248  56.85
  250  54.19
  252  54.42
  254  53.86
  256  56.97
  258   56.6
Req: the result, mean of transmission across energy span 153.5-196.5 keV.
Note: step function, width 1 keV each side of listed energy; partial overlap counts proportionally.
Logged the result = 53.4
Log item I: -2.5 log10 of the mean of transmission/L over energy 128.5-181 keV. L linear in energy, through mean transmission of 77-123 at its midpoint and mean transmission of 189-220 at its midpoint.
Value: 0.05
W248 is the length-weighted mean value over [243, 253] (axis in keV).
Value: 54.9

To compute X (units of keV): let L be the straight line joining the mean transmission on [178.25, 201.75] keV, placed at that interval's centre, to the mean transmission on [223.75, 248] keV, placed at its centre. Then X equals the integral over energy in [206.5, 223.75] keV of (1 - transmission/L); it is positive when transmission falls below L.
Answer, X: 0.4 keV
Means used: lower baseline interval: 53.3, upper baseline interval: 49.5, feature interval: 50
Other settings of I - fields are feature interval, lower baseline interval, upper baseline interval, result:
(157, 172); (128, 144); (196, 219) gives -0.189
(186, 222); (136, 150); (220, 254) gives -0.048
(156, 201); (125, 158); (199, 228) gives -0.101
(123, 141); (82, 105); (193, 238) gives 0.166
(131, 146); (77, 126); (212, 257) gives 0.232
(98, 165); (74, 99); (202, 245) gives 0.056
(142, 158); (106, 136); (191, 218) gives -0.018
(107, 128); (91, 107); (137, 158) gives -0.021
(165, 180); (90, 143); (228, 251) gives -0.059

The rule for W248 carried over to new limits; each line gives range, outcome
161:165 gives 55.4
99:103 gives 52.5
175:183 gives 52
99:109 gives 51.5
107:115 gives 52.5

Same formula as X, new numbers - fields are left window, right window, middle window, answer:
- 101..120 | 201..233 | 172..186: -0.63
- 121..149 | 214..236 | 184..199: -1.78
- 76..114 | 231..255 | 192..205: 0.35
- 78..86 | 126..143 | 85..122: -2.00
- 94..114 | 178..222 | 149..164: -0.07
